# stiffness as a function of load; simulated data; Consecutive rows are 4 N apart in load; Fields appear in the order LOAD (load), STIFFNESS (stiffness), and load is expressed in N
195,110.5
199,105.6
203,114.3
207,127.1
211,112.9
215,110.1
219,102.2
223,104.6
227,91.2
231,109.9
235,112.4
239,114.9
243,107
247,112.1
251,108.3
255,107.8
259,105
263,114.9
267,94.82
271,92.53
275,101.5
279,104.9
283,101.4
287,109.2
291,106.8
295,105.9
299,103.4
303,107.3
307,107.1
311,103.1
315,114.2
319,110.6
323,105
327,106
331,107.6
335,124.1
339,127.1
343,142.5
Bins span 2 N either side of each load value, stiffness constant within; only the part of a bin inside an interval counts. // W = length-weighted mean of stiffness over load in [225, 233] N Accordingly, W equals 101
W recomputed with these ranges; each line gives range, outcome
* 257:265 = 110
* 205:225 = 111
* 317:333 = 107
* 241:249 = 110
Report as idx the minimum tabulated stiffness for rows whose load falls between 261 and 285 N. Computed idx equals 92.53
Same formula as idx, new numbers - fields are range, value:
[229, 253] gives 107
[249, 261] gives 105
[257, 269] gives 94.82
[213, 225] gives 102.2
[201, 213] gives 112.9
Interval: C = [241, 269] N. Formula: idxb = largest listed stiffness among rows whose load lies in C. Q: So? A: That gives 114.9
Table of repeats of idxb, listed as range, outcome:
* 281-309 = 109.2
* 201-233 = 127.1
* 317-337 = 124.1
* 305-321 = 114.2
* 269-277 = 101.5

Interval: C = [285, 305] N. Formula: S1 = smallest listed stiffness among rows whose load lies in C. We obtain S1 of 103.4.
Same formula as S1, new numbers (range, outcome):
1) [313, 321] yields 110.6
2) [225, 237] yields 91.2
